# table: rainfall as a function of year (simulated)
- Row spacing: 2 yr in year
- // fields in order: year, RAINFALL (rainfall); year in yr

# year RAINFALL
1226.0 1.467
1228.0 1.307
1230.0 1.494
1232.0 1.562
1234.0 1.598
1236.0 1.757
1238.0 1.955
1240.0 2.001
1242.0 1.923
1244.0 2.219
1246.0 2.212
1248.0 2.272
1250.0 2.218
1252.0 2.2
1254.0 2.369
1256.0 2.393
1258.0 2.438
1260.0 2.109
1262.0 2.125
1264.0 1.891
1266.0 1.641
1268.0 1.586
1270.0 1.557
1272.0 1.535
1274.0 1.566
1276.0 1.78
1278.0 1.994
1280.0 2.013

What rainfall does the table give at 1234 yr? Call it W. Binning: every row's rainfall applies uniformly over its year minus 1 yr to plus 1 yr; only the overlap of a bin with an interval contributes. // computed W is 1.598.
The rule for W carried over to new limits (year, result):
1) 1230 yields 1.494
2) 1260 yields 2.109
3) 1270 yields 1.557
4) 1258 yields 2.438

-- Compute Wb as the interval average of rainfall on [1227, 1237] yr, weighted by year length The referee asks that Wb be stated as 1.54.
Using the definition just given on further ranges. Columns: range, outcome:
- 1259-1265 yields 2.04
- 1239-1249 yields 2.13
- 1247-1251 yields 2.25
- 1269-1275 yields 1.55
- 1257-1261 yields 2.27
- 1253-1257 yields 2.38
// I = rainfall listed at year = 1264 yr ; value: 1.891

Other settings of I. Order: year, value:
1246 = 2.212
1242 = 1.923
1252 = 2.2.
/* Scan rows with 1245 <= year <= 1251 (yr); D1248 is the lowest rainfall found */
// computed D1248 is 2.212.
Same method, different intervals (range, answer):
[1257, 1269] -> 1.586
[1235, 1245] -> 1.757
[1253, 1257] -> 2.369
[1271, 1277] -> 1.535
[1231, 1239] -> 1.562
